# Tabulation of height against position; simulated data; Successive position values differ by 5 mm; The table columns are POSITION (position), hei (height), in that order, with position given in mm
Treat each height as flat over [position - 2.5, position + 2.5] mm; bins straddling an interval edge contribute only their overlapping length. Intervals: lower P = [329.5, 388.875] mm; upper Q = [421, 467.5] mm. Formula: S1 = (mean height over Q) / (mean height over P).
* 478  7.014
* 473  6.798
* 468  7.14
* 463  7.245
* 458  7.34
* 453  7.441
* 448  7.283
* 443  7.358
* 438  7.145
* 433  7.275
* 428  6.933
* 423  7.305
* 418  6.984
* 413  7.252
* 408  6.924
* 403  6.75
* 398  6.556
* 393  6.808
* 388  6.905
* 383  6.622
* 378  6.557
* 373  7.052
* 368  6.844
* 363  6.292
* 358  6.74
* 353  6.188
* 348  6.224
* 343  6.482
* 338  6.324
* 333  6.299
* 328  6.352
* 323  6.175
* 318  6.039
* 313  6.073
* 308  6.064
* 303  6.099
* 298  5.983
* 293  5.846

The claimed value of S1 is 1.1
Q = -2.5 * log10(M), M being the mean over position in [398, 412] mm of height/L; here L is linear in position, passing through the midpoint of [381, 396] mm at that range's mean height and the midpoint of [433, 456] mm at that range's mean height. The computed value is 0.016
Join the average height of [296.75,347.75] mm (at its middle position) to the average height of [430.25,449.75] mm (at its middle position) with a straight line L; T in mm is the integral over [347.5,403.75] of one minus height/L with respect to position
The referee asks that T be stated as 0.3 mm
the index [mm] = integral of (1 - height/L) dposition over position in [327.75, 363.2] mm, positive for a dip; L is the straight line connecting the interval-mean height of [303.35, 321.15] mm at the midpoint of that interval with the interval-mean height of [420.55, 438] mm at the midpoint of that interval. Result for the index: 0.06 mm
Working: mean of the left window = 6.07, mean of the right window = 7.17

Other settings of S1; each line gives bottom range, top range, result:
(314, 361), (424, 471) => 1.15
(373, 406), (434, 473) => 1.08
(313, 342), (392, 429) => 1.11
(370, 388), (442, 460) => 1.09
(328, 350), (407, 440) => 1.12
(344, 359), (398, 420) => 1.09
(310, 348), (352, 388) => 1.07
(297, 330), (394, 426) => 1.14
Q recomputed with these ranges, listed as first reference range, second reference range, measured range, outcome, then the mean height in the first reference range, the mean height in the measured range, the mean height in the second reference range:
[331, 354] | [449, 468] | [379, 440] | -0.01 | 6.31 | 6.94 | 7.31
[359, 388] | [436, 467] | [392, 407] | 0.03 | 6.7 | 6.72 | 7.3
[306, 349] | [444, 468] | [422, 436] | -0.01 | 6.23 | 7.16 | 7.31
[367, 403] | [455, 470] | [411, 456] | -0.02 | 6.76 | 7.22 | 7.25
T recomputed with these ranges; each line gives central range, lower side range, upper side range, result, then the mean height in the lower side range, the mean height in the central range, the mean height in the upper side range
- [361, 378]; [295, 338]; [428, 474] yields -0.4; 6.14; 6.72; 7.22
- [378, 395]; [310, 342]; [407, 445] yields 0.1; 6.22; 6.74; 7.15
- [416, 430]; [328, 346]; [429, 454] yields 0.1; 6.36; 7.08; 7.27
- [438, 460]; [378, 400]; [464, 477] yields -1.3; 6.71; 7.33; 7.01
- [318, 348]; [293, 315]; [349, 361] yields -0.2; 6.03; 6.29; 6.43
